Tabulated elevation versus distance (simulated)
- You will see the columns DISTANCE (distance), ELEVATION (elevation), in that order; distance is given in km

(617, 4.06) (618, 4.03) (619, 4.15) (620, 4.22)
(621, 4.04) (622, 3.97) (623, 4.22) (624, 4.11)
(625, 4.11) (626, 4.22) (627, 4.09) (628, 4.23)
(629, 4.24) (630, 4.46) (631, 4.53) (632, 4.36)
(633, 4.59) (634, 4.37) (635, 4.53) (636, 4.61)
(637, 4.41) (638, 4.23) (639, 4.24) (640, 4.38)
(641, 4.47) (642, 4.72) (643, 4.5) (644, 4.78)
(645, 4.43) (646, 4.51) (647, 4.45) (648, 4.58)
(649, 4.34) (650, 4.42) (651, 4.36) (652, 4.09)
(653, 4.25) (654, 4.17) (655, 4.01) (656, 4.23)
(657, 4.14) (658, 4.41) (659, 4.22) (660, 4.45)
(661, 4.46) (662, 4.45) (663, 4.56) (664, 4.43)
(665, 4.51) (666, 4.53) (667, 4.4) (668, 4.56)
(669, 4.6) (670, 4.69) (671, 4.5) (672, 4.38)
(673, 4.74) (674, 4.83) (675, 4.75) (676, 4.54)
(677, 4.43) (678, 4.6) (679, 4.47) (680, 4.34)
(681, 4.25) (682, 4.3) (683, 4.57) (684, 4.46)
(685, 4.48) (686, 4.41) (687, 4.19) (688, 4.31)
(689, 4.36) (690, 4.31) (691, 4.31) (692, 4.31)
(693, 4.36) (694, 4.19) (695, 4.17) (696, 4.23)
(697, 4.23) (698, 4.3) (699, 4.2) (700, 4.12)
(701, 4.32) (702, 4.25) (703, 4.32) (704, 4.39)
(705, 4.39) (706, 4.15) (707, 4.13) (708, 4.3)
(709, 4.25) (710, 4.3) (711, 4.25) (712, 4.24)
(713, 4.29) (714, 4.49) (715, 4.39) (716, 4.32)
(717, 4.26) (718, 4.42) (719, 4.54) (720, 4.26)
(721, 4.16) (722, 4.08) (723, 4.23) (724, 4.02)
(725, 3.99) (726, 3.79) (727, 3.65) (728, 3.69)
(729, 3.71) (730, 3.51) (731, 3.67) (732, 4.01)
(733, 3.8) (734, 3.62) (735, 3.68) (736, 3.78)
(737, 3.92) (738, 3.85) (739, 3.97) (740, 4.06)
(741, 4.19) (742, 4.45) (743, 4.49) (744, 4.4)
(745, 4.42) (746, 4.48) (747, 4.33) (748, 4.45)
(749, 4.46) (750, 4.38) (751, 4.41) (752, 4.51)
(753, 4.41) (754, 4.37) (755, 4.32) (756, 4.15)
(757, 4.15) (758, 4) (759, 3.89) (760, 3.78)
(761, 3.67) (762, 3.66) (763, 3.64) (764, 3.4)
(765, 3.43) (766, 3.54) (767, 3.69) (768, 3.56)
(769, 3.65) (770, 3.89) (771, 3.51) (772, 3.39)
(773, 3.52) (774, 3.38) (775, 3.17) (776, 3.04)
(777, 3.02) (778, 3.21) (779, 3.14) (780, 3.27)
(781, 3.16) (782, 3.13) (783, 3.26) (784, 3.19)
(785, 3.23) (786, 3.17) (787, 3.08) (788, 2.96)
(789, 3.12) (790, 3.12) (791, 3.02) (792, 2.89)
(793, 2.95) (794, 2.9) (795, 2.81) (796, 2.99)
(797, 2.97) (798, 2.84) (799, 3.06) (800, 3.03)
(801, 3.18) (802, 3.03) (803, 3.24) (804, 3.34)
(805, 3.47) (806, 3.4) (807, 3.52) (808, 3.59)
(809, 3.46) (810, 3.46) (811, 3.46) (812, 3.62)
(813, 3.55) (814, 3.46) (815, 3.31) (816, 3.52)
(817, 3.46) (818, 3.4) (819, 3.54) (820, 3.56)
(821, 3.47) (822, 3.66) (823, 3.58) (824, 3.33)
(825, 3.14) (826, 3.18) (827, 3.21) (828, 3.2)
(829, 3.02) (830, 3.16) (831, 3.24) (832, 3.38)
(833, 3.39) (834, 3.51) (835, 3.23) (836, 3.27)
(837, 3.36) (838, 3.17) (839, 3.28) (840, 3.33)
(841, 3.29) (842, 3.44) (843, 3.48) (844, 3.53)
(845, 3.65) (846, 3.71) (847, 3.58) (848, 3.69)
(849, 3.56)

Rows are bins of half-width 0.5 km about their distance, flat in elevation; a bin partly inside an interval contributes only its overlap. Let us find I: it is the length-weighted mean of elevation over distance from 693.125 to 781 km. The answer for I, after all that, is 3.99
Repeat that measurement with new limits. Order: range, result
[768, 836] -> 3.28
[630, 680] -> 4.45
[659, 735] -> 4.28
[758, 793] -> 3.35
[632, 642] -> 4.44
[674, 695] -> 4.4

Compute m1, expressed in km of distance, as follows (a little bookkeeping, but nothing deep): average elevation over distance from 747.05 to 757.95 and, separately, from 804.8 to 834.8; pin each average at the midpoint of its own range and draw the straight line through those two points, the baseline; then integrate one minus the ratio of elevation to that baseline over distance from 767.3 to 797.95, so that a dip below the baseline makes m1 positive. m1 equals 5.8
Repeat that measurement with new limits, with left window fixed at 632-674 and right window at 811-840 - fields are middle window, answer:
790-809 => 2.11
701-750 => -1.98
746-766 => -1.43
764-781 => 1.39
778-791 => 1.69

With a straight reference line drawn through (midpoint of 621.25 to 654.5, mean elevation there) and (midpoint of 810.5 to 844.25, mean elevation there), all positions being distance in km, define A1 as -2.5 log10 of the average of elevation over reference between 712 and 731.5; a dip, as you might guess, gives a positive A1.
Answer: -0.042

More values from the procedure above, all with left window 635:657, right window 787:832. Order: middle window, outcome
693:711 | -0.066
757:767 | -0.031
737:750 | -0.155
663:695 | -0.074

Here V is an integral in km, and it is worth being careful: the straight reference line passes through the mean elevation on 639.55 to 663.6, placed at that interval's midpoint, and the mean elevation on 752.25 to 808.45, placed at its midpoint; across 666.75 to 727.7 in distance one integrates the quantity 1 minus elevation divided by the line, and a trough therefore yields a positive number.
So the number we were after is -4.4 km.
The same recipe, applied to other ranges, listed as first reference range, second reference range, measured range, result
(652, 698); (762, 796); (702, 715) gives -0.9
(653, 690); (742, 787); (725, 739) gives 0.8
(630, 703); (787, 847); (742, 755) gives -2.1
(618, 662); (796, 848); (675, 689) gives -1.1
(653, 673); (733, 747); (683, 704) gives -0.1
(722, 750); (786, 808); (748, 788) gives -0.9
